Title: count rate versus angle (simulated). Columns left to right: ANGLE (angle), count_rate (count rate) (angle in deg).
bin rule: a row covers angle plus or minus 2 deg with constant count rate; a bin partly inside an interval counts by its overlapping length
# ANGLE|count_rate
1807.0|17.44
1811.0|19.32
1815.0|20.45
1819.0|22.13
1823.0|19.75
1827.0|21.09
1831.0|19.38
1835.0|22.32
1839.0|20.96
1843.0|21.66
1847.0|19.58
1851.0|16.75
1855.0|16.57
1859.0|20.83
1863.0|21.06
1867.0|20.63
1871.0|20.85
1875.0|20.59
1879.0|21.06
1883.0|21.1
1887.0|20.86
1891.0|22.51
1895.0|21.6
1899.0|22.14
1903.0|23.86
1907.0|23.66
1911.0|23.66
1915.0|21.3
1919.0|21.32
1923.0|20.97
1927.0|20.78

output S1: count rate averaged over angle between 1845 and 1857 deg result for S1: 17.6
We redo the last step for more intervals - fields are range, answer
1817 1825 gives 20.9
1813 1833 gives 20.6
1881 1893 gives 21.5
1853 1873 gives 20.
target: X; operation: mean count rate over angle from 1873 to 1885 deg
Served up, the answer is 20.9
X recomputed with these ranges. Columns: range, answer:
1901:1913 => 23.7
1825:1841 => 20.9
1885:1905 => 22.2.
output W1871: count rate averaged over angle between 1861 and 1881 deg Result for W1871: 20.8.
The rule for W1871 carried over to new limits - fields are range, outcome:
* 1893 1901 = 21.9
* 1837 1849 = 20.7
